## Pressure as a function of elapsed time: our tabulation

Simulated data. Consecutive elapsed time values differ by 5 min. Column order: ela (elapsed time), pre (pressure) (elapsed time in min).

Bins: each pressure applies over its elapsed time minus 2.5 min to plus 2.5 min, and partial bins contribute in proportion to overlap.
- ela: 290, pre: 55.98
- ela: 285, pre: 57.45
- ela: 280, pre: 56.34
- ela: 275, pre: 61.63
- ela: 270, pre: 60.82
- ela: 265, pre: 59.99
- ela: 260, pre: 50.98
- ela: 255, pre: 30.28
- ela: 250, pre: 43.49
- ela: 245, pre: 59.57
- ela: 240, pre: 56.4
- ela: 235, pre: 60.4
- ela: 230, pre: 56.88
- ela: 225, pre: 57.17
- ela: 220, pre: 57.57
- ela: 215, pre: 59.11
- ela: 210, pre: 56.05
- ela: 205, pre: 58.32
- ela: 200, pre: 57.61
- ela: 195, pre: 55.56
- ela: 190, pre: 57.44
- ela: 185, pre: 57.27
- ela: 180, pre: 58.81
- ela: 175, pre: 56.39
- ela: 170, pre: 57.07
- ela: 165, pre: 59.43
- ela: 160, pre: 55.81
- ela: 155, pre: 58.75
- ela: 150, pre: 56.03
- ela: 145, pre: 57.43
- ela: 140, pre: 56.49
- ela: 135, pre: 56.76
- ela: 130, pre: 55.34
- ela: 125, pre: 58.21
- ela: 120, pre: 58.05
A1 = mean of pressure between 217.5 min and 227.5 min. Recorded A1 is 57.4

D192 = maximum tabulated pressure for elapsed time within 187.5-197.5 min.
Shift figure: 57.44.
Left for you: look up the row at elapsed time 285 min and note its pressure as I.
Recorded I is 57.45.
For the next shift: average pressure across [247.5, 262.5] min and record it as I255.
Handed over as 41.6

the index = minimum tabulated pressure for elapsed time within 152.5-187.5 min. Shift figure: 55.81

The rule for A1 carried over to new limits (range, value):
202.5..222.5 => 57.8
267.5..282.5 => 59.6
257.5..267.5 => 55.5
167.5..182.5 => 57.4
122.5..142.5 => 56.7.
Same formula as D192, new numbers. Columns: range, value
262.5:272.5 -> 60.82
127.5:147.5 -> 57.43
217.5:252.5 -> 60.4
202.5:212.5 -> 58.32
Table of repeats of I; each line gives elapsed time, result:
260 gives 50.98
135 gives 56.76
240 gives 56.4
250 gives 43.49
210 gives 56.05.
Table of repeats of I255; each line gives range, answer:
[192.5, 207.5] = 57.2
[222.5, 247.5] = 58.1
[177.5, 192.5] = 57.8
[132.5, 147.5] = 56.9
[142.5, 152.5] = 56.7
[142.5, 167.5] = 57.5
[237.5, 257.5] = 47.4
